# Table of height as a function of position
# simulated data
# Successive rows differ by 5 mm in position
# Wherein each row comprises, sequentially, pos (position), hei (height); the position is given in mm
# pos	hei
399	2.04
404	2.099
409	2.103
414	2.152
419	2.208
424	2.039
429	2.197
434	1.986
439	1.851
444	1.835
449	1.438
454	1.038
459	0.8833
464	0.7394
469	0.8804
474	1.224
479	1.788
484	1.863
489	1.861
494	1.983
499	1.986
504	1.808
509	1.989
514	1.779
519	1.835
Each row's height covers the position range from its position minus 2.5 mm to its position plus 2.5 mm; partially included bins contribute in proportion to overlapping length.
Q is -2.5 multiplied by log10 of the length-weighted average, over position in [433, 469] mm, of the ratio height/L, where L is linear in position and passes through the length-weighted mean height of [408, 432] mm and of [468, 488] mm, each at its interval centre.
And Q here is 0.35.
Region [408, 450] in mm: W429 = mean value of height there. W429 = 1.99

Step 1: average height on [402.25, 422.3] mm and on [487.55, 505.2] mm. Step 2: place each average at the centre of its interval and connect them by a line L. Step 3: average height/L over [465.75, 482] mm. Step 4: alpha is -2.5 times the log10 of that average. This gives 0.463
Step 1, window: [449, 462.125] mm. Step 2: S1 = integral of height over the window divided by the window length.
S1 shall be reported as 1.04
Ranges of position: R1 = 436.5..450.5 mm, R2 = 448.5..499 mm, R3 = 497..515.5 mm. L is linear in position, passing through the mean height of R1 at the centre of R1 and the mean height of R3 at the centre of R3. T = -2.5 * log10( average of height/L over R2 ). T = 0.29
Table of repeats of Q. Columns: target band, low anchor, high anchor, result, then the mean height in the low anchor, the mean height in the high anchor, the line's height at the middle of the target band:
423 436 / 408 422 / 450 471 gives -0.18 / 2.16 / 0.925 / 1.76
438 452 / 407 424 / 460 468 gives -0.25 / 2.14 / 0.793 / 1.32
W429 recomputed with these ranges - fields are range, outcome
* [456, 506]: 1.49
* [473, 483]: 1.6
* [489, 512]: 1.93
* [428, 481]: 1.42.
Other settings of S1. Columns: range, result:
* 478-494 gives 1.86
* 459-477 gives 0.962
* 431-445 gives 1.91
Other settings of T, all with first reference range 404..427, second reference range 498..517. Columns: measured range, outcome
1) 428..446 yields 0.06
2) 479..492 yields 0.05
